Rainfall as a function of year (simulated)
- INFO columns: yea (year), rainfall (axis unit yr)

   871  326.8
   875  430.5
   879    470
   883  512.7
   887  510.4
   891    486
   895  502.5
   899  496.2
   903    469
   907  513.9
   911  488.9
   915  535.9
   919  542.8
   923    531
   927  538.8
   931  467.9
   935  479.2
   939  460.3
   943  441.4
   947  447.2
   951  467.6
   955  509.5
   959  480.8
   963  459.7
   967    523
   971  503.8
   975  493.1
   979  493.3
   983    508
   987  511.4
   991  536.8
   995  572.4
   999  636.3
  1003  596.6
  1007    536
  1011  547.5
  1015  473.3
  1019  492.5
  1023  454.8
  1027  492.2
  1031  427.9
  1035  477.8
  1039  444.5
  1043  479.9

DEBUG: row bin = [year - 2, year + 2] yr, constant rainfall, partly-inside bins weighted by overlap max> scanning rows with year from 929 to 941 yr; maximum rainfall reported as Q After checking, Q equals 479.2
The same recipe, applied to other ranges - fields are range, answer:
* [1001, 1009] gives 596.6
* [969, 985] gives 508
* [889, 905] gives 502.5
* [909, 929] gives 542.8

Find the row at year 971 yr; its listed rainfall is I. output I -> 503.8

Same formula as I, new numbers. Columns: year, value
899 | 496.2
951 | 467.6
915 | 535.9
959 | 480.8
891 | 486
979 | 493.3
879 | 470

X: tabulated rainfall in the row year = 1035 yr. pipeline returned 477.8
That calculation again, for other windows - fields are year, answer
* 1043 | 479.9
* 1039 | 444.5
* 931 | 467.9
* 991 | 536.8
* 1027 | 492.2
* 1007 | 536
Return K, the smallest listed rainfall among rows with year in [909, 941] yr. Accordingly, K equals 460.3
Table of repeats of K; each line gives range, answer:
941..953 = 441.4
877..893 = 470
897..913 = 469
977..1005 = 493.3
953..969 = 459.7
